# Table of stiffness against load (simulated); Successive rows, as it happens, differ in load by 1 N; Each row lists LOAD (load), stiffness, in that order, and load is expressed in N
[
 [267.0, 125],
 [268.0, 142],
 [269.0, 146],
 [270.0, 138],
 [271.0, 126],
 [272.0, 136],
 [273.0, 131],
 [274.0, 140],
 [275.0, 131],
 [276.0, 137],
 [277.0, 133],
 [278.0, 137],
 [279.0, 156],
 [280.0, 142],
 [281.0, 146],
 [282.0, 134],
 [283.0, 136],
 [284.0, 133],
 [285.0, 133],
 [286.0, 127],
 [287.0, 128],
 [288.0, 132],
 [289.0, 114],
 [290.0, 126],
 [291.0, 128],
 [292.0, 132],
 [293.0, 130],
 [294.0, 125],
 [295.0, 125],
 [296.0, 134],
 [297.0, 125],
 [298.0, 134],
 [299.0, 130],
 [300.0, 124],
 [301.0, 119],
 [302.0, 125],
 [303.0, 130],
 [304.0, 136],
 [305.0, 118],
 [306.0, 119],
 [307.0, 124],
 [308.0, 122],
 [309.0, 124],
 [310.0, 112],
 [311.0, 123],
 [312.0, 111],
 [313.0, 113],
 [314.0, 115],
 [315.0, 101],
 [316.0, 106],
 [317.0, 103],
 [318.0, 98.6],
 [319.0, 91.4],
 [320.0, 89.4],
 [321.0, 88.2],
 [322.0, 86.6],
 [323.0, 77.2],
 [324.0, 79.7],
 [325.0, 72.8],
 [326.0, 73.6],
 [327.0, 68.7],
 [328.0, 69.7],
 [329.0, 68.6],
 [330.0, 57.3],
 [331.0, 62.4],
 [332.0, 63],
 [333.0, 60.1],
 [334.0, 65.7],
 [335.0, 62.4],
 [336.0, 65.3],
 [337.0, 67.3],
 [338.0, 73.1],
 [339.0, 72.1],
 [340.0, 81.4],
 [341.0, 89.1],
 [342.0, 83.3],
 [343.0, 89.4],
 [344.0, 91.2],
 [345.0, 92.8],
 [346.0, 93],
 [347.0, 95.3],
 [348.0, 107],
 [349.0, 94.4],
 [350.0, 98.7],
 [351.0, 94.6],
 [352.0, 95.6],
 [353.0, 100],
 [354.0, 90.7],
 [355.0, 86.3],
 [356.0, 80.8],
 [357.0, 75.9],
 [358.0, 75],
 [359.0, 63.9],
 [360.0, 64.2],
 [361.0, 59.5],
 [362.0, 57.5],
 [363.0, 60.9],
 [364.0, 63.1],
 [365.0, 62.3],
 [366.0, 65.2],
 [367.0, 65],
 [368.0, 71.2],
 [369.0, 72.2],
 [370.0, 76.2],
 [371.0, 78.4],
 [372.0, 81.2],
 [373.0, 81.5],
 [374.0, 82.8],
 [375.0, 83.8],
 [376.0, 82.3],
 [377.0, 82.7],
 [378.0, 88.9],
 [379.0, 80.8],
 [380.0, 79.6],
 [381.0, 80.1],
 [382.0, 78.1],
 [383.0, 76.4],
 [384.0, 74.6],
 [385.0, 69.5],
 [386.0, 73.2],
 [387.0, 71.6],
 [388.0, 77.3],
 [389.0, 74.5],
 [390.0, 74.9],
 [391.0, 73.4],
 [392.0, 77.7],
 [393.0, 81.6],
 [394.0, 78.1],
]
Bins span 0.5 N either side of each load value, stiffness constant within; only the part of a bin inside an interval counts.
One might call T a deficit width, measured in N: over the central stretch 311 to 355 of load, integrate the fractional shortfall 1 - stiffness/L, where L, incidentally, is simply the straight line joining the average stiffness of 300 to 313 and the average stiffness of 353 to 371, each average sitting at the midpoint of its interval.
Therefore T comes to 4.9 N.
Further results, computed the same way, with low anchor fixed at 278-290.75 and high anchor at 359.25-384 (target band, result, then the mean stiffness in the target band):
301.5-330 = 3.1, 101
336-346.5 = 1.3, 82.4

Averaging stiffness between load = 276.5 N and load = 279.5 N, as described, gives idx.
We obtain 142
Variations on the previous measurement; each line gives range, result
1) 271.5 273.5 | 134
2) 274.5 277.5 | 134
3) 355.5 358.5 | 77.2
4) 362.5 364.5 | 62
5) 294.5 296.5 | 130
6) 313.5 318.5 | 105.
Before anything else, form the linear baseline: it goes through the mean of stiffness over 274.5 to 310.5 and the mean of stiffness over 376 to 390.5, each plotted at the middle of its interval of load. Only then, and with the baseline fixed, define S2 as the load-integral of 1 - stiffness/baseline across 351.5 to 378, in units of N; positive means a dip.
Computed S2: 3.7 N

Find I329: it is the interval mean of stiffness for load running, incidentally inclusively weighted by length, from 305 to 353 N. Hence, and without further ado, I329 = 89.6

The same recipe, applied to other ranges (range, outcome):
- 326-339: 65.9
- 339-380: 80.8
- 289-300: 128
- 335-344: 77.5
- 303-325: 106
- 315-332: 80.9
